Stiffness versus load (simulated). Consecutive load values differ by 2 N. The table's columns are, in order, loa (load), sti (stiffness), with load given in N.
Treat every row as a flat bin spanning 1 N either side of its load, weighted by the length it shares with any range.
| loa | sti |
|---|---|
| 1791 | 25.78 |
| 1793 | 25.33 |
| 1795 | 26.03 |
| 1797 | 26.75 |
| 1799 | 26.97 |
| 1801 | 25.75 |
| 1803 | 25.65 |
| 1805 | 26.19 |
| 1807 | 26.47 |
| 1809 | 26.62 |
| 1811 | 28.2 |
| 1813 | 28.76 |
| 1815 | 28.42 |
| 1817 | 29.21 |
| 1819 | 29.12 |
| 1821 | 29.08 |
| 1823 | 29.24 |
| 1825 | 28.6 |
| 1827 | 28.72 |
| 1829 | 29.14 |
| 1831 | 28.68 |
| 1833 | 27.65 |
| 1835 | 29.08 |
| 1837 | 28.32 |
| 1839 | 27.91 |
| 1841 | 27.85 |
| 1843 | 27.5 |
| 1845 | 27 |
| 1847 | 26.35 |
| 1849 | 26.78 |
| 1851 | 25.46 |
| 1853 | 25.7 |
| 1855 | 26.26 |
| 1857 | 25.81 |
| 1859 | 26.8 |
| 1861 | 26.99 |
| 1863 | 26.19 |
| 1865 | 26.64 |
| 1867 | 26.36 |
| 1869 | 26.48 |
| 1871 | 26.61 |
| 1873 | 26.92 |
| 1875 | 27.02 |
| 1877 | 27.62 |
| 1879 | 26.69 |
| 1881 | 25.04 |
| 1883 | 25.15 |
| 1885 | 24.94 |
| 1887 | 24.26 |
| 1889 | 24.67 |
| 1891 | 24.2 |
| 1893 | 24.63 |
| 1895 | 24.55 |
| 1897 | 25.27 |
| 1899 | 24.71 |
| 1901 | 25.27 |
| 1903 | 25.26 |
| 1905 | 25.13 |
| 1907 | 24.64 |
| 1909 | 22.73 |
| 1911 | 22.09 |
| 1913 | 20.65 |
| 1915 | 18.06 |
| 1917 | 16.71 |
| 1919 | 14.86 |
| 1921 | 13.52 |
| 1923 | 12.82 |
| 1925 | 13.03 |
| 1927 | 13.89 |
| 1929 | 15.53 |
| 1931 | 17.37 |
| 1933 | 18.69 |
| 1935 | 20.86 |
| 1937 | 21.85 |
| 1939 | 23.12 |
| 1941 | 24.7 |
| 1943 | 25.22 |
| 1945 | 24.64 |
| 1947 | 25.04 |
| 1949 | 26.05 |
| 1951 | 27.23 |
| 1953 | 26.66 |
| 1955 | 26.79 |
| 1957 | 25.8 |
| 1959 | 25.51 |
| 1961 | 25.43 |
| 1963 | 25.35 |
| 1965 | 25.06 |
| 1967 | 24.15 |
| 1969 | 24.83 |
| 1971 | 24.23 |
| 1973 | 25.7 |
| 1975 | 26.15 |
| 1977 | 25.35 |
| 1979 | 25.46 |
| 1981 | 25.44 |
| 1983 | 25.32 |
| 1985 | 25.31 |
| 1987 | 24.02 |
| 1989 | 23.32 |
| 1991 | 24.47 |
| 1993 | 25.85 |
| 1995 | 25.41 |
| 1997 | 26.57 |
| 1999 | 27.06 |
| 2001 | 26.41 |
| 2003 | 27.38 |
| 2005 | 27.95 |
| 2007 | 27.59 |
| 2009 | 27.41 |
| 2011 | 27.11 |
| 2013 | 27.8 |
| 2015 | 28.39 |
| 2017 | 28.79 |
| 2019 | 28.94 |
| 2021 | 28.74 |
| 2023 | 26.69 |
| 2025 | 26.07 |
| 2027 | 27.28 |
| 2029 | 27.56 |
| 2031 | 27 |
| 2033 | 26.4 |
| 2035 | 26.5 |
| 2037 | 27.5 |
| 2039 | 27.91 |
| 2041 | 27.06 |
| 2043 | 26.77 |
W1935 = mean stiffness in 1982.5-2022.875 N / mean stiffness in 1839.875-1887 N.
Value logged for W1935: 1.01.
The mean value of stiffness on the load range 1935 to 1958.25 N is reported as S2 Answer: 25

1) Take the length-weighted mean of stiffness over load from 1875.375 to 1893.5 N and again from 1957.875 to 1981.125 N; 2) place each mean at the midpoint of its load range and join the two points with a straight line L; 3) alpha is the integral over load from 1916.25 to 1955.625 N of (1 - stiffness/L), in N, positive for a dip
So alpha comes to 7.6 N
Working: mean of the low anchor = 25.3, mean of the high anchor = 25.2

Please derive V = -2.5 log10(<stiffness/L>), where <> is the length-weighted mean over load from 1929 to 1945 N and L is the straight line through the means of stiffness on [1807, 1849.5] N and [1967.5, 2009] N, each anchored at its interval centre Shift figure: 0.23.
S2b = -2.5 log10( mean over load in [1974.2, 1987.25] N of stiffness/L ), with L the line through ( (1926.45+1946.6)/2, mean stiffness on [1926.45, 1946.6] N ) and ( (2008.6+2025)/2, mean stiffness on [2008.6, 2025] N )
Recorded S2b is -0.03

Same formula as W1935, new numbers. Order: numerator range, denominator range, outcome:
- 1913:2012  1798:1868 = 0.85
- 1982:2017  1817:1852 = 0.94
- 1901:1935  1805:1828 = 0.66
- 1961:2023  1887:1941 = 1.27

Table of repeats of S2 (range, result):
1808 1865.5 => 27.7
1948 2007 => 25.7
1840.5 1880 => 26.6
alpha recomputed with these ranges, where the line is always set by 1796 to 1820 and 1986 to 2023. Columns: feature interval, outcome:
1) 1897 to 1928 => 8.40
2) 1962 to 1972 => 0.82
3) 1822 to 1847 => -0.87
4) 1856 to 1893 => 1.62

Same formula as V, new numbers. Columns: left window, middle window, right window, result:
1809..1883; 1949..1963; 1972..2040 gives 0.03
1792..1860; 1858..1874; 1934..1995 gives 0.00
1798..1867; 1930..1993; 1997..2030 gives 0.13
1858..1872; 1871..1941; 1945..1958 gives 0.20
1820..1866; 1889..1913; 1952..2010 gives 0.11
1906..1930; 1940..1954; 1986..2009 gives -0.24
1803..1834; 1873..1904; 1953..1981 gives 0.06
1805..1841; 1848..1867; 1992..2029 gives 0.07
